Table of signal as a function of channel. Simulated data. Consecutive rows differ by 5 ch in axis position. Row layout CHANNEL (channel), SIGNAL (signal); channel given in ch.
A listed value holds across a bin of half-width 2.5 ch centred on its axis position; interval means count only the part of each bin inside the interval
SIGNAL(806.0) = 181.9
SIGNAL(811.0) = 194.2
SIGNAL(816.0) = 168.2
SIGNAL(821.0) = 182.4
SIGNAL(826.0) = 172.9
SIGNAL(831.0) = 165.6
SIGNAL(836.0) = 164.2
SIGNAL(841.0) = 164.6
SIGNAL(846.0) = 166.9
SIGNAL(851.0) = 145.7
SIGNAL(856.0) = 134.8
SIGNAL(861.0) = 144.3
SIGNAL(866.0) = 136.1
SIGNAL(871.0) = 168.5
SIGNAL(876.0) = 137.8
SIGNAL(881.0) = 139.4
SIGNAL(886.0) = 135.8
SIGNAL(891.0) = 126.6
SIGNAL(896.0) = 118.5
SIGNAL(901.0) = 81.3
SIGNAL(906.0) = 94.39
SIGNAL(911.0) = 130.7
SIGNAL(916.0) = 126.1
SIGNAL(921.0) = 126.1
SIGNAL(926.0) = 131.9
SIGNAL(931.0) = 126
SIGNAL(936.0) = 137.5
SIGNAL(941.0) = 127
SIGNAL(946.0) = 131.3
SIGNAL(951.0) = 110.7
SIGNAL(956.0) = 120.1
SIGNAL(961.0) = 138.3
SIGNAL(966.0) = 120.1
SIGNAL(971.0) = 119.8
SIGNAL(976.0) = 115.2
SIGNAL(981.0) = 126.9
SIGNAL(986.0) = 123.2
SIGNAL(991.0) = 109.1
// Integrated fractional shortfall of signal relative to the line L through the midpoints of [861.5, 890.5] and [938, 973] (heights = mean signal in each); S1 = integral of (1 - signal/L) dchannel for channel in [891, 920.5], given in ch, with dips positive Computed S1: 5.0 ch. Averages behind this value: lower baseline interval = 142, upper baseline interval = 124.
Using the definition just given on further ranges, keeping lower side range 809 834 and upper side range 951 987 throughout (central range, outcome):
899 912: 4.1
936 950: 0.4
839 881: 3.4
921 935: 0.8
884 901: 3.4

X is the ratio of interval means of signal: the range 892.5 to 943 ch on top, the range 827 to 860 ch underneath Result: 0.76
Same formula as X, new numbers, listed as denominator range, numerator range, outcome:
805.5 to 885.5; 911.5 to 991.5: 0.78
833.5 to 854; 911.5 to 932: 0.80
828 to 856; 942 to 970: 0.78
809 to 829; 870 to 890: 0.80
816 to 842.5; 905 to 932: 0.73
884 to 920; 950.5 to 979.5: 1.05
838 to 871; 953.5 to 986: 0.82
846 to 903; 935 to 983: 0.92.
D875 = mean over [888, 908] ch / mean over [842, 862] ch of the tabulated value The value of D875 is 0.71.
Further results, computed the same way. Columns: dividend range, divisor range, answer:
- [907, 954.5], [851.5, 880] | 0.88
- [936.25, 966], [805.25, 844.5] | 0.72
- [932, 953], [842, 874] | 0.85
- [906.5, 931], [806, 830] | 0.70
